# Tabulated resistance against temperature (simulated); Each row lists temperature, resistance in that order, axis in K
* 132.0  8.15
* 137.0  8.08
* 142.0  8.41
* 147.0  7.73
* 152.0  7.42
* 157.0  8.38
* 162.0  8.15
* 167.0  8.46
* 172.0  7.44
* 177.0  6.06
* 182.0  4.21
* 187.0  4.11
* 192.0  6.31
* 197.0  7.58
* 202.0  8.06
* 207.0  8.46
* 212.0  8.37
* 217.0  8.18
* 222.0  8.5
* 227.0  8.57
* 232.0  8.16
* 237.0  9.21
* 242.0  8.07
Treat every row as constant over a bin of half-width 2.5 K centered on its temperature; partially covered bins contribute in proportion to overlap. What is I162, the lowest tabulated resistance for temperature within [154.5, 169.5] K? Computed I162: 8.15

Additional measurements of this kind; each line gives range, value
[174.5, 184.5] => 4.21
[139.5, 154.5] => 7.42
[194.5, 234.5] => 7.58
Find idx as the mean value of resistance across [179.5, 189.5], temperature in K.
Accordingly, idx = 4.16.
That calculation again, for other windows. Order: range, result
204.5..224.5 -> 8.38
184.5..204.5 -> 6.52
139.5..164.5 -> 8.02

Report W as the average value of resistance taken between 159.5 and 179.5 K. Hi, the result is 7.53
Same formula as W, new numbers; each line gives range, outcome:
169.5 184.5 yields 5.9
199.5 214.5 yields 8.3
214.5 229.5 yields 8.42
